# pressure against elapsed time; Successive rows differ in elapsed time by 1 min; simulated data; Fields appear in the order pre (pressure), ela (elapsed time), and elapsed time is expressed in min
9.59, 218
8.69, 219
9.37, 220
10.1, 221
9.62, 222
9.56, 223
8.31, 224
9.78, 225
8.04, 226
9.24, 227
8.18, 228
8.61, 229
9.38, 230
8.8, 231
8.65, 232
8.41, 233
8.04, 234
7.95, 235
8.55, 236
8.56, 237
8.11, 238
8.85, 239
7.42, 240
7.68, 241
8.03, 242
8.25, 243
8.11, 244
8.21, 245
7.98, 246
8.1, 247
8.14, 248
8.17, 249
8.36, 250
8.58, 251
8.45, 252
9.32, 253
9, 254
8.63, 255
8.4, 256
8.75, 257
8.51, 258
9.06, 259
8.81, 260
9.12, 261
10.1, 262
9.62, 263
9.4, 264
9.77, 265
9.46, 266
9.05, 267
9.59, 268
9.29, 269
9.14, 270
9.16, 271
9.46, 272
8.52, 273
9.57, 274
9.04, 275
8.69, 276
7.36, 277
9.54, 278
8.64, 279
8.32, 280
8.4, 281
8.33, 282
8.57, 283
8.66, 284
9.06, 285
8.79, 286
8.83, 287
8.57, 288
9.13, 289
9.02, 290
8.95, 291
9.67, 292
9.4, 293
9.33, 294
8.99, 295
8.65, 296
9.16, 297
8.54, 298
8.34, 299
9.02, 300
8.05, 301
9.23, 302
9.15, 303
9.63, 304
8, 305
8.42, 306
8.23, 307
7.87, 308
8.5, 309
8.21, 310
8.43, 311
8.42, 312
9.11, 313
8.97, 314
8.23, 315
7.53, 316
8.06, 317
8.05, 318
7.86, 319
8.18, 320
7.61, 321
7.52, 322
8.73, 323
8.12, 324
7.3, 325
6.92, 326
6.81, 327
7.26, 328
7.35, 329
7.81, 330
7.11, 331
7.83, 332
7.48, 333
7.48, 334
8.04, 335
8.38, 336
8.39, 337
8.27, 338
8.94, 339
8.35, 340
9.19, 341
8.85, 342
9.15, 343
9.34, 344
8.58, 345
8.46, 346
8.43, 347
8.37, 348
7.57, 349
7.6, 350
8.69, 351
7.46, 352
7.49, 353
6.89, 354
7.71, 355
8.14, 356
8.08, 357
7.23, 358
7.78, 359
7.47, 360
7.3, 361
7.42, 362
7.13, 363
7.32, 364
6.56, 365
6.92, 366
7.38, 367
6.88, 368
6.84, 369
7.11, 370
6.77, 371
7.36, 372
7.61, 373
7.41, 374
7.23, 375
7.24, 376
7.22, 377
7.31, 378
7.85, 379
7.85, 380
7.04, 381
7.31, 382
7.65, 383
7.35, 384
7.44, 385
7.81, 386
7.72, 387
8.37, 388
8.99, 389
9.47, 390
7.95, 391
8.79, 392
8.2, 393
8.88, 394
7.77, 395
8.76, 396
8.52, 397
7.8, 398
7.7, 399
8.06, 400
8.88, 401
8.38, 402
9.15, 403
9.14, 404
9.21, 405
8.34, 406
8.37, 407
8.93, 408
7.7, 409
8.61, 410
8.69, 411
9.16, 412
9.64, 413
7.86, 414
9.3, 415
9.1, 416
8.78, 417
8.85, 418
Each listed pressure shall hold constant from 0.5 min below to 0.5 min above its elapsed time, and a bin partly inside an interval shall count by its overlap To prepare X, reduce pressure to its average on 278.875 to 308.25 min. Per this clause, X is 8.77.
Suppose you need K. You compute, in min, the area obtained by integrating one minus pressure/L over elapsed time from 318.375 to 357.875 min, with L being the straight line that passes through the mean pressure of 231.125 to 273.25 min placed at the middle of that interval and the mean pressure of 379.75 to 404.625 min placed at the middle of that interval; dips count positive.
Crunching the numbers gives 1.9 min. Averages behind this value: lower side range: 8.69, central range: 7.99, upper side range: 8.21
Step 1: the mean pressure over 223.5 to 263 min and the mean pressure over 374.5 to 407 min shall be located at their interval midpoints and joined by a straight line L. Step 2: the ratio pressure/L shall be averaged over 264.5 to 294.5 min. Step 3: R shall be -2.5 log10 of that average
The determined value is -0.07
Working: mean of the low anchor 8.54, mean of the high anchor 8.11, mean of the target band 8.98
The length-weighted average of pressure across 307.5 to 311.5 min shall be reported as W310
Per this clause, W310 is 8.25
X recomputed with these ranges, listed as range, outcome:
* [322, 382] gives 7.7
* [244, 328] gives 8.64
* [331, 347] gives 8.41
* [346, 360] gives 7.81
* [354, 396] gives 7.61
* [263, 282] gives 9.02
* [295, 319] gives 8.51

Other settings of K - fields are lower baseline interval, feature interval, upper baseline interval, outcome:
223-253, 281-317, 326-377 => -3.0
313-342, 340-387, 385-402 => 2.9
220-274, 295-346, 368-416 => 1.0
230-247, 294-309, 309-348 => -0.9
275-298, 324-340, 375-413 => 1.6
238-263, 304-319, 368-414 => 0.0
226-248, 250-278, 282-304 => -1.4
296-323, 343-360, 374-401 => 0.3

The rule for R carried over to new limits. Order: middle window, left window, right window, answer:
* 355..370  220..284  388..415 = 0.18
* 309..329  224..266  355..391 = 0.00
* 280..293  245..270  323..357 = -0.03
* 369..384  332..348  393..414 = 0.16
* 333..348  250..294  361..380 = -0.10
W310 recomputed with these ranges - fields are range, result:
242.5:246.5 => 8.14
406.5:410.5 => 8.4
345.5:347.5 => 8.45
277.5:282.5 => 8.65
